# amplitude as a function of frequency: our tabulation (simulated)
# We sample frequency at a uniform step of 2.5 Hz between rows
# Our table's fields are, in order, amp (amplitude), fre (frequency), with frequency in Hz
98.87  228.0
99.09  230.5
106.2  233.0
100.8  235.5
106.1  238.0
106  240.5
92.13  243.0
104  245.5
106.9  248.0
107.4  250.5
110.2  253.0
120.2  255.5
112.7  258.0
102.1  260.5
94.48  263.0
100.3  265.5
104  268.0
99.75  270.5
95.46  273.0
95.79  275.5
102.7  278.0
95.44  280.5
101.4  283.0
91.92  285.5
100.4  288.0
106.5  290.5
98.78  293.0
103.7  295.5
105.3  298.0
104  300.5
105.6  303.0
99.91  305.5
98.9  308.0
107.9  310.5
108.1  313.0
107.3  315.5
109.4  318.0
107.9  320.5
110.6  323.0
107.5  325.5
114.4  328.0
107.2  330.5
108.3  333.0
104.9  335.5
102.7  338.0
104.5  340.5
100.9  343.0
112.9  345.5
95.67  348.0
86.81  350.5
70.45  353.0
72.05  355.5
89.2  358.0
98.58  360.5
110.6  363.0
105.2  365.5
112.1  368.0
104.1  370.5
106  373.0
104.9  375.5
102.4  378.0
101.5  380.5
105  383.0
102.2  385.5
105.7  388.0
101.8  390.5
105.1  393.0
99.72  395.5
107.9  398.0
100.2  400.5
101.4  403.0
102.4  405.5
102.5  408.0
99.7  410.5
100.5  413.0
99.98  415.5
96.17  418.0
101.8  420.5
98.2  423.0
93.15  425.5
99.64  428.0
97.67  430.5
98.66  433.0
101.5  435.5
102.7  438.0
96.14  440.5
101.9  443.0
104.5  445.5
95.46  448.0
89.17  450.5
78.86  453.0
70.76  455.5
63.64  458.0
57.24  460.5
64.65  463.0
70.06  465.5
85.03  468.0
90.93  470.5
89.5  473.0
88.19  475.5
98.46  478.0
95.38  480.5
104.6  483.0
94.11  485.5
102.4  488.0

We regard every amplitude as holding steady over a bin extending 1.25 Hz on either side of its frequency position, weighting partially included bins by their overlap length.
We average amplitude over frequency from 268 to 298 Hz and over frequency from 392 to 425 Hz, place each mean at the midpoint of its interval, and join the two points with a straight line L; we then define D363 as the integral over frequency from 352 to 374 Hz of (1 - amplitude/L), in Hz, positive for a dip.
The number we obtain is 0.8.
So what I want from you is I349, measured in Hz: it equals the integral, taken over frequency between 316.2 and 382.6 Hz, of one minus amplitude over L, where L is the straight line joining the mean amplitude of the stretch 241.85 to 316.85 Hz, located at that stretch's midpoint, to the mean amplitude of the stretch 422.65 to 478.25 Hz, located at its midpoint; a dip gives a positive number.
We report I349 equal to -3.6 Hz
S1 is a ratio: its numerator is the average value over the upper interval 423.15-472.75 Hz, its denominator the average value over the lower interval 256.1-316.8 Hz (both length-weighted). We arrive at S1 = 0.86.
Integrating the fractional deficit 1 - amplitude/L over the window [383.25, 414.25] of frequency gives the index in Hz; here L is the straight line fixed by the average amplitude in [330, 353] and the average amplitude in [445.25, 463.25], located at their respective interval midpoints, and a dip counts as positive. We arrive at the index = -4.8 Hz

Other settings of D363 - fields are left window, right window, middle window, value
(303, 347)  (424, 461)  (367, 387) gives -1.0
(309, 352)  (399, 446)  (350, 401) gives 1.4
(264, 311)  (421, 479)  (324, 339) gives -1.6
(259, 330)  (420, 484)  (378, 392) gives -1.2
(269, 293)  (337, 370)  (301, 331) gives -2.7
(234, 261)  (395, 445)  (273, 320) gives 1.0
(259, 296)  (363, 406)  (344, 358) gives 2.0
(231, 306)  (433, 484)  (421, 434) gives -1.1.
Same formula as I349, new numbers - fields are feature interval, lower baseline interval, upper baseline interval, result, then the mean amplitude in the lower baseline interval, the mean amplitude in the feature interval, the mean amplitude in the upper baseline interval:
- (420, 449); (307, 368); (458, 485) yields -3.4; 102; 99.2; 83.7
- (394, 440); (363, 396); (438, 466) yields -3.6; 105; 100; 82.4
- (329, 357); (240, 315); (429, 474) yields -0.1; 103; 97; 86.6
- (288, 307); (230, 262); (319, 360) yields -0.1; 106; 103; 99.8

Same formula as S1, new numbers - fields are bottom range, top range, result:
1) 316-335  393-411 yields 0.94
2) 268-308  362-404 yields 1.04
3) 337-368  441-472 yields 0.84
